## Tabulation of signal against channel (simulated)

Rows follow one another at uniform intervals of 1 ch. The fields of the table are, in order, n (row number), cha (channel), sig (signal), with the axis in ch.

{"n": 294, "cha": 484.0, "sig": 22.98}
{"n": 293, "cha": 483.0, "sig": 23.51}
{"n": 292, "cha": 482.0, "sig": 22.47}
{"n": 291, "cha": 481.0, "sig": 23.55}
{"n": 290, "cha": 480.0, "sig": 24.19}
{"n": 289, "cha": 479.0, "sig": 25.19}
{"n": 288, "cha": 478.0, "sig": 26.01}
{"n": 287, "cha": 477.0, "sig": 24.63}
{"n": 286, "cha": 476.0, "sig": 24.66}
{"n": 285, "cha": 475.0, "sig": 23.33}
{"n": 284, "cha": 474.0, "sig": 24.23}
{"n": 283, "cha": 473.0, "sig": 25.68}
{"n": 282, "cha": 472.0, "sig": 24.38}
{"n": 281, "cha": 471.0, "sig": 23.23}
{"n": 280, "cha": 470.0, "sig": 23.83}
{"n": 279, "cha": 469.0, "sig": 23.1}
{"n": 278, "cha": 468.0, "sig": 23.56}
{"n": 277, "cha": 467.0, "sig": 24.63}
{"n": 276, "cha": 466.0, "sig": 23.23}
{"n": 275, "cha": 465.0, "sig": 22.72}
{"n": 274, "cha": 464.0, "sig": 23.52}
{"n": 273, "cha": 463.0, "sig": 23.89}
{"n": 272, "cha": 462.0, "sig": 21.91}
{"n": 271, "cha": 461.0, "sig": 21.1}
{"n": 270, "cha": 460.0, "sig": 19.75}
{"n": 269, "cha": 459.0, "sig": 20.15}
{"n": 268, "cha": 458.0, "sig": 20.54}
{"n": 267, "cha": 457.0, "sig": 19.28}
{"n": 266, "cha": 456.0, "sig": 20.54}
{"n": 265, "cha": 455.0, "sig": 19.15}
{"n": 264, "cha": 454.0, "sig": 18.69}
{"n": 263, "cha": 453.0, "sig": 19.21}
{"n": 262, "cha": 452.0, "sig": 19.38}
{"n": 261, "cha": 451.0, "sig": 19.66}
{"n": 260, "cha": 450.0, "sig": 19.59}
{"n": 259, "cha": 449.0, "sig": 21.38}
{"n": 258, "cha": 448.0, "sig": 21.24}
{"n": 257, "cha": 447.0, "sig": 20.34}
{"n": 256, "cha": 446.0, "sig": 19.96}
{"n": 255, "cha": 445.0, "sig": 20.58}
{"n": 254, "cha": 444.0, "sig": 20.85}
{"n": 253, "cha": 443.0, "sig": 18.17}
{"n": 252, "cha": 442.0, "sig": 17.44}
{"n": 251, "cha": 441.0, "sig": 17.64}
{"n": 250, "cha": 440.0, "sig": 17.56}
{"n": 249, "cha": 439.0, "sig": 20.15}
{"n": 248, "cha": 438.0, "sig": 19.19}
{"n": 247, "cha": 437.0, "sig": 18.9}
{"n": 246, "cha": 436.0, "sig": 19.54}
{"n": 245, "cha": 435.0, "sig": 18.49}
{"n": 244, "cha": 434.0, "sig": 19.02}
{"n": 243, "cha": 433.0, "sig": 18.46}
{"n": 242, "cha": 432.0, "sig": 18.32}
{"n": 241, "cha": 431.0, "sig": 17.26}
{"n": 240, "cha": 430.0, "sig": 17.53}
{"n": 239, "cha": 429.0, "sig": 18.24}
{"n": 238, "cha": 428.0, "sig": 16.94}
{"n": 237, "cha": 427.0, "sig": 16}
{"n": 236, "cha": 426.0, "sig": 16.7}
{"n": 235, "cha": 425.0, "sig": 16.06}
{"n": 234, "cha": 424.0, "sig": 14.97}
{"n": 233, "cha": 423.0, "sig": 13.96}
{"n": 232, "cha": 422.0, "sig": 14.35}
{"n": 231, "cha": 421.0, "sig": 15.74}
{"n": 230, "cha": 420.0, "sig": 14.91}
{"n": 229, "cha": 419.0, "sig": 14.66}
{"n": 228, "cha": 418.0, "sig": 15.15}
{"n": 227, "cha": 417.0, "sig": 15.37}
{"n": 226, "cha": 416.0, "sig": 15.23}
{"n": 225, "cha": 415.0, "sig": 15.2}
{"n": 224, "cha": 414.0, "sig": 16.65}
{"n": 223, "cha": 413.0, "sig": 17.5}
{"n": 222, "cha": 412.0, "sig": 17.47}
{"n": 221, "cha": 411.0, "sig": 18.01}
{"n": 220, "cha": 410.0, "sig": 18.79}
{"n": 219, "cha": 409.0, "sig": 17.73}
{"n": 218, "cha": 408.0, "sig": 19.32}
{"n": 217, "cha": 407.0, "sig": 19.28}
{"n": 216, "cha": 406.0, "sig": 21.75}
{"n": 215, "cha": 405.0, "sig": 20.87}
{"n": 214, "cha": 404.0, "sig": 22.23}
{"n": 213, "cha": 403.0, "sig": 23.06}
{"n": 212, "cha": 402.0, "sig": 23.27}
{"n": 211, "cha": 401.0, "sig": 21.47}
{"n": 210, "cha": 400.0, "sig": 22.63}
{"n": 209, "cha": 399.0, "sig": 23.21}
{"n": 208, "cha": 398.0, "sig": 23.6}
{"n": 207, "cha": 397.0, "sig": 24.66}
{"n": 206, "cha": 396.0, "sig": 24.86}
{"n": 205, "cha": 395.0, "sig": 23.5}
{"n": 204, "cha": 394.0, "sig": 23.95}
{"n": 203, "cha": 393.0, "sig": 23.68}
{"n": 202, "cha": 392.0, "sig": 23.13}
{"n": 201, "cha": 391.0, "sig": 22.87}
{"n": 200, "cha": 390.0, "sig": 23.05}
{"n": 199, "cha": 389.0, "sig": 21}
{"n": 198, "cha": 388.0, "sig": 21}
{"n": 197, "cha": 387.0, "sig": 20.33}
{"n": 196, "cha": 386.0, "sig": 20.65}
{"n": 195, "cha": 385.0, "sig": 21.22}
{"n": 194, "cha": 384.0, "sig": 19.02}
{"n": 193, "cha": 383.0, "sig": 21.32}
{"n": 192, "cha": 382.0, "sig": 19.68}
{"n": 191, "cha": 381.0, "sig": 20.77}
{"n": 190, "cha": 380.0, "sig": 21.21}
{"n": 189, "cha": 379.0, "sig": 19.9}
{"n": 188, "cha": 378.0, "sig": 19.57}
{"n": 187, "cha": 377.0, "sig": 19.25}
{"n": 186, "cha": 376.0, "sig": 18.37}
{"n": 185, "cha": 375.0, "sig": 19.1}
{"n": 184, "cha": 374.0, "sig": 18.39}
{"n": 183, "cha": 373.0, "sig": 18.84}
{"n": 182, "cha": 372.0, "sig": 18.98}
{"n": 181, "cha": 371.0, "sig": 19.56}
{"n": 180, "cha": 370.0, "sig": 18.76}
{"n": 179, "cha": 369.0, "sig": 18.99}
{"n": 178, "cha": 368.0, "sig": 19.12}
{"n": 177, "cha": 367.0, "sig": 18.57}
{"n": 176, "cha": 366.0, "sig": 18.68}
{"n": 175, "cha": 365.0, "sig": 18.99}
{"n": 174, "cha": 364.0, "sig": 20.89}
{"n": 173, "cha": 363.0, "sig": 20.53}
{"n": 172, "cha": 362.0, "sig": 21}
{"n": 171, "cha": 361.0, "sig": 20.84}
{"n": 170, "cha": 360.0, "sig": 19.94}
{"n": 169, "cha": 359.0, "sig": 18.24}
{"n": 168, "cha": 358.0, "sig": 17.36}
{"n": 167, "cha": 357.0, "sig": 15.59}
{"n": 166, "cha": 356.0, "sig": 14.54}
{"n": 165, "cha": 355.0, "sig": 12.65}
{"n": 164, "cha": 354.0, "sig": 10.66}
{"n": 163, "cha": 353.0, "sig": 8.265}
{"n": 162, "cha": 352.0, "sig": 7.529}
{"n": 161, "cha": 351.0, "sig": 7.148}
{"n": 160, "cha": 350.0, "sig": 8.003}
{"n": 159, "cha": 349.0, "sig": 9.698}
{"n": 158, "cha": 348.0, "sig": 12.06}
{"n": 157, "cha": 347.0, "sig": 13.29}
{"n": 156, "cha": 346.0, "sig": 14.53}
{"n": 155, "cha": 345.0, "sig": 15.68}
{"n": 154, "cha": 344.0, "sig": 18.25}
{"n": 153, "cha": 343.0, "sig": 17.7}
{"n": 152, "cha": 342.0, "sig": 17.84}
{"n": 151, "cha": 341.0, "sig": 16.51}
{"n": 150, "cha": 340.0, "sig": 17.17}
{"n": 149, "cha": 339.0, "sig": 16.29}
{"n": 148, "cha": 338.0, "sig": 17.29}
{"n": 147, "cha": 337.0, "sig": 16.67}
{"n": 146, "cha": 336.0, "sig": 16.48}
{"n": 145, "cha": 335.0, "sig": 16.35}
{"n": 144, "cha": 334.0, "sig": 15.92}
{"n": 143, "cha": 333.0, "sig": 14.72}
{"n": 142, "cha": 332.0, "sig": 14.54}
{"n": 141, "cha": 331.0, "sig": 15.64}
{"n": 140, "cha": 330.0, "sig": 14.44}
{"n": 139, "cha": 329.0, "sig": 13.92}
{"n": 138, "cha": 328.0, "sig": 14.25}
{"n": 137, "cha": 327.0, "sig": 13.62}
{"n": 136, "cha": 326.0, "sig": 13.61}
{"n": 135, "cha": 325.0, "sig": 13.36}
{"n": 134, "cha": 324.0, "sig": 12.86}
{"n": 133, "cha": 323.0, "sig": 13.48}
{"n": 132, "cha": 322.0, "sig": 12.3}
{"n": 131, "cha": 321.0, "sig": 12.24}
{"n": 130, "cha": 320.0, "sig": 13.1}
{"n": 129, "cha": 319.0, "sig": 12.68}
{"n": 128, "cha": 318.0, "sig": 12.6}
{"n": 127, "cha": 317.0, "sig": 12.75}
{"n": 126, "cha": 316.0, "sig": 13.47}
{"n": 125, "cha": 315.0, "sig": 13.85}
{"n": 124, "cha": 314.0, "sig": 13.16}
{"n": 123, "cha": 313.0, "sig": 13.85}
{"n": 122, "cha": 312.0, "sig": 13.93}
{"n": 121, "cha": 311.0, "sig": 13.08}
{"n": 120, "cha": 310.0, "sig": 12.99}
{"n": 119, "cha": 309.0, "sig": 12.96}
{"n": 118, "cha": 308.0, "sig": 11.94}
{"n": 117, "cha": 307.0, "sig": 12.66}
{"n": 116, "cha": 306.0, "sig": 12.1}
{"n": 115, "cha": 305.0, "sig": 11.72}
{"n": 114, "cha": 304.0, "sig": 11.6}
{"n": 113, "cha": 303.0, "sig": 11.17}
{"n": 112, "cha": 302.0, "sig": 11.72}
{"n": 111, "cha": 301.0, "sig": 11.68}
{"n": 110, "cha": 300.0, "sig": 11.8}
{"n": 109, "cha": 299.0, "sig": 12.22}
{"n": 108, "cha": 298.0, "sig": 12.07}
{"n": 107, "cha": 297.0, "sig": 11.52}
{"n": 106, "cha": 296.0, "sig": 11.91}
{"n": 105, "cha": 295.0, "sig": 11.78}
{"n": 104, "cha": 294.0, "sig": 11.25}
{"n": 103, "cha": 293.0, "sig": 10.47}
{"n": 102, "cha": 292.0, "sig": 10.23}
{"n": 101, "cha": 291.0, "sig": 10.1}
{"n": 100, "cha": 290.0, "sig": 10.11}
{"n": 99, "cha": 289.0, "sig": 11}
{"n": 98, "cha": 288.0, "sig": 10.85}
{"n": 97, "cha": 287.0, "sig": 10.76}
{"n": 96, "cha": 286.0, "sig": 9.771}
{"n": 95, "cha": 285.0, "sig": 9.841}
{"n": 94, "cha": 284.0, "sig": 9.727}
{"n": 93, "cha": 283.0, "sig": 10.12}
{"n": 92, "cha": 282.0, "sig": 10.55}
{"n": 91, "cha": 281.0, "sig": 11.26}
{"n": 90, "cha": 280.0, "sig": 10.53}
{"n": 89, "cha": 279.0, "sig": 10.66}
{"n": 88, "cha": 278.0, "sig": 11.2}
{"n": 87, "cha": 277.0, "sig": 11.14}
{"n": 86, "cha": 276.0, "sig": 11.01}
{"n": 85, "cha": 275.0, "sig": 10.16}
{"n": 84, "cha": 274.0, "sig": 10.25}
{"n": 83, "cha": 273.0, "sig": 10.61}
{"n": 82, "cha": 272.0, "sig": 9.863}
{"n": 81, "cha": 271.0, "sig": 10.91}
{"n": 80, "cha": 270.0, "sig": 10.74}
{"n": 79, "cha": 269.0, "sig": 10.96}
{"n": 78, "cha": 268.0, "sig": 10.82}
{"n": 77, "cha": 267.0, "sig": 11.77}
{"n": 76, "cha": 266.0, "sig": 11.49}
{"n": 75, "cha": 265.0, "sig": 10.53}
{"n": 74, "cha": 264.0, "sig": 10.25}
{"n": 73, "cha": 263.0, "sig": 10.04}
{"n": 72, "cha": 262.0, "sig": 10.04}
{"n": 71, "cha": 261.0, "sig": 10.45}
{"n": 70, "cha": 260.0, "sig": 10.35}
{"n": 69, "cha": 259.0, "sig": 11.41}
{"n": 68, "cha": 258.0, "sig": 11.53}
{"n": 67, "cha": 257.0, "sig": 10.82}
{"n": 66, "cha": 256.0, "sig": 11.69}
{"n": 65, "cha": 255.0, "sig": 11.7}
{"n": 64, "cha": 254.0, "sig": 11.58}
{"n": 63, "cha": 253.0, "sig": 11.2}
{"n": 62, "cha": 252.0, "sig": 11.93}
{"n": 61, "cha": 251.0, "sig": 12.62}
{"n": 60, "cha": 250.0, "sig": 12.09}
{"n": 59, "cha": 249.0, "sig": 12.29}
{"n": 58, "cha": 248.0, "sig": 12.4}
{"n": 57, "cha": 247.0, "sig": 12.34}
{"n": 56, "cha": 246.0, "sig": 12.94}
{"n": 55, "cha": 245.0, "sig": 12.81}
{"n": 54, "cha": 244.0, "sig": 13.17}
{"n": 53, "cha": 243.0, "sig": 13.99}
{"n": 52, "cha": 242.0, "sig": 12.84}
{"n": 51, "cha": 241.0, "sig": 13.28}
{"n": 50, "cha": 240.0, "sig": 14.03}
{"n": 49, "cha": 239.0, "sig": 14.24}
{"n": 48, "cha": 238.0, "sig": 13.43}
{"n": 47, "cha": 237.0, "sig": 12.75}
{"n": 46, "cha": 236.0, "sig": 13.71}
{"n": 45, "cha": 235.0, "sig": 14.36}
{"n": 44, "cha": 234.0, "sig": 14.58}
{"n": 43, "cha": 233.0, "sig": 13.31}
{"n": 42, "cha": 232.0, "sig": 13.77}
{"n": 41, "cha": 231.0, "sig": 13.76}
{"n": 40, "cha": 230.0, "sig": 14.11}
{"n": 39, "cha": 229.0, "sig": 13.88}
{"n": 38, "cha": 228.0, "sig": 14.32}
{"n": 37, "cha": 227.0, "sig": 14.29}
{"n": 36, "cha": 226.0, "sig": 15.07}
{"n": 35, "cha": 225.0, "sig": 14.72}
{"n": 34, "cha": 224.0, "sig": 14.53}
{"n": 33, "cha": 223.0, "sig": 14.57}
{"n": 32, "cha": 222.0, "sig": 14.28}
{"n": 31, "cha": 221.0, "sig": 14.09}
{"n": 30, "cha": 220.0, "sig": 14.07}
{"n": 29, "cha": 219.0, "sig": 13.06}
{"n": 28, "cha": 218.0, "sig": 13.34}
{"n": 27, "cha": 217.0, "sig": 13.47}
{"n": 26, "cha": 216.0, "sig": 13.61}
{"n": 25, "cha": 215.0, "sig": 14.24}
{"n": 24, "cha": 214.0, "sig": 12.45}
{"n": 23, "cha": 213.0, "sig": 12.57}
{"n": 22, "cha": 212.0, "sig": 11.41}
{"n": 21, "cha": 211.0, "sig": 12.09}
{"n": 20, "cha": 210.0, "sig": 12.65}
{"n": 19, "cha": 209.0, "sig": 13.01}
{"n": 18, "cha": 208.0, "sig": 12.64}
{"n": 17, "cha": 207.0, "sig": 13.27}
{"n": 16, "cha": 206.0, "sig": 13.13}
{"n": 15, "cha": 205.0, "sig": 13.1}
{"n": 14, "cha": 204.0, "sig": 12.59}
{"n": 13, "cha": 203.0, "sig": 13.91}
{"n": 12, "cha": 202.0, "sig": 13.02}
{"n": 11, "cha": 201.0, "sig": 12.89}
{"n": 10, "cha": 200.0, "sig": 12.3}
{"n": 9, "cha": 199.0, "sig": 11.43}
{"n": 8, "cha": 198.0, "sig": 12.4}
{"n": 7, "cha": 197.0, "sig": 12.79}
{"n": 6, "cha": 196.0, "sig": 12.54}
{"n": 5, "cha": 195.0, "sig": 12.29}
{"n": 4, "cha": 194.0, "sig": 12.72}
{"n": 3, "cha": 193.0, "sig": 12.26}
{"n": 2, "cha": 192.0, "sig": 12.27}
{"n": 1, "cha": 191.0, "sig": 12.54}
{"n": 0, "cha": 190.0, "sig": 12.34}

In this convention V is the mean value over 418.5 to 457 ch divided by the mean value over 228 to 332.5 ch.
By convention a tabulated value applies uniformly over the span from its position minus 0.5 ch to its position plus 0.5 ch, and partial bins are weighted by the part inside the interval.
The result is 1.50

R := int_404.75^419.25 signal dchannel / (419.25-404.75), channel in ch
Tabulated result 17.5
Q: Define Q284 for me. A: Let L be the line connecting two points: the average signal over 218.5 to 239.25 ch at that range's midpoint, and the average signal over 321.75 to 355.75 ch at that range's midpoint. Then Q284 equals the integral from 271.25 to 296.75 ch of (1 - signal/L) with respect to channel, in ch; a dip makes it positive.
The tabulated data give 6.1 ch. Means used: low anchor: 14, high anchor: 13.9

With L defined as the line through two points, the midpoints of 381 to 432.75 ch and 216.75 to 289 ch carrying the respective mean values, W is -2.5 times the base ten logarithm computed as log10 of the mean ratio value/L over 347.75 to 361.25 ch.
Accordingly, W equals 0.30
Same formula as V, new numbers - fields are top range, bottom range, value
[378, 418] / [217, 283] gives 1.68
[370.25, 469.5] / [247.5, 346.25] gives 1.59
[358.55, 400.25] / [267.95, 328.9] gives 1.77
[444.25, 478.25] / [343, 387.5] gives 1.28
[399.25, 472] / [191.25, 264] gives 1.50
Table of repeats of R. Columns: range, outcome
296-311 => 12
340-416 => 18.7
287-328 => 12.3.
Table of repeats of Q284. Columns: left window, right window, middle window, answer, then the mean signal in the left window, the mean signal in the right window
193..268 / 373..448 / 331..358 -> 4.4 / 12.8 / 19.3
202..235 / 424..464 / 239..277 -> 7.7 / 13.6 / 19.2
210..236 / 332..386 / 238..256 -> 2.0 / 13.7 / 17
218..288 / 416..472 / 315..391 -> -2.6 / 12.1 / 19.2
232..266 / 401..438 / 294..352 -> 4.9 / 12.3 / 17.8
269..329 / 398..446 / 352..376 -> -3.6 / 11.8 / 18.3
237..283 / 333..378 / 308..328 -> 1.8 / 11.6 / 16.4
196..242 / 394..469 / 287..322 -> 8.4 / 13.4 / 19.5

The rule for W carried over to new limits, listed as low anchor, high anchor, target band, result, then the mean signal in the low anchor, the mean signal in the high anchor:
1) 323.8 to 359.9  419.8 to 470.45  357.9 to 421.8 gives -0.20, 14.3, 19.4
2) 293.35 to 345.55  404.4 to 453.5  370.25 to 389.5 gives -0.23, 13.8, 18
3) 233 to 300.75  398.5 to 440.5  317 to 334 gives 0.03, 11.5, 18.1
